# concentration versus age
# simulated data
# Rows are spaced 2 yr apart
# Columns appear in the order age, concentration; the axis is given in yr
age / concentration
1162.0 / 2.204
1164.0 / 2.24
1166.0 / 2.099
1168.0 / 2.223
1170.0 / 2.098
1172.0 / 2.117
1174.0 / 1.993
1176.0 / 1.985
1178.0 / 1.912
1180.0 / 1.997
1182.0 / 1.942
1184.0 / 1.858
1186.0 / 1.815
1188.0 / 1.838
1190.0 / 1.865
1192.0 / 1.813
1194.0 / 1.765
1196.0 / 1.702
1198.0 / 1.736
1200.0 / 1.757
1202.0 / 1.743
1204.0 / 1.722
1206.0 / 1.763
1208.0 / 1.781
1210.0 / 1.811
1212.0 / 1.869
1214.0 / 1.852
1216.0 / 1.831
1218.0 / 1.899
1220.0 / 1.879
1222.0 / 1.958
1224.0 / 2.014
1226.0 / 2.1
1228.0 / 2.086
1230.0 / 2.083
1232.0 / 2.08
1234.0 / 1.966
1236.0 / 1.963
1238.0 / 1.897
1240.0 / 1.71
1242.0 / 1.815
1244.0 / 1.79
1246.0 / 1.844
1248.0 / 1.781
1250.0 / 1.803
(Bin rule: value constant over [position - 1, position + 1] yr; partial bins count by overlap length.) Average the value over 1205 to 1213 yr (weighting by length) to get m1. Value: 1.81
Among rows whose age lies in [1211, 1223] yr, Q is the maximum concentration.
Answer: 1.958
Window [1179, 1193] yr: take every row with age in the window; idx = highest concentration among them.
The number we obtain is 1.997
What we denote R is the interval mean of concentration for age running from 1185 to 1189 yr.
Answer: 1.83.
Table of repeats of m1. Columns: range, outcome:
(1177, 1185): 1.93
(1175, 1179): 1.95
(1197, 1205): 1.74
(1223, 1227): 2.06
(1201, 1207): 1.74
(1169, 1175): 2.07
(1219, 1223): 1.92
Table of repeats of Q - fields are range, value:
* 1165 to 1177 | 2.223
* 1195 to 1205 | 1.757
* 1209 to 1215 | 1.869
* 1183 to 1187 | 1.858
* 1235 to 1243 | 1.963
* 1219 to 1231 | 2.1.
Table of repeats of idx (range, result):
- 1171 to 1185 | 2.117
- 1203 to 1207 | 1.763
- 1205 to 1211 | 1.811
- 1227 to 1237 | 2.086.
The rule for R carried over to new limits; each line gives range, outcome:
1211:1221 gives 1.87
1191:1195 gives 1.79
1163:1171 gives 2.17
